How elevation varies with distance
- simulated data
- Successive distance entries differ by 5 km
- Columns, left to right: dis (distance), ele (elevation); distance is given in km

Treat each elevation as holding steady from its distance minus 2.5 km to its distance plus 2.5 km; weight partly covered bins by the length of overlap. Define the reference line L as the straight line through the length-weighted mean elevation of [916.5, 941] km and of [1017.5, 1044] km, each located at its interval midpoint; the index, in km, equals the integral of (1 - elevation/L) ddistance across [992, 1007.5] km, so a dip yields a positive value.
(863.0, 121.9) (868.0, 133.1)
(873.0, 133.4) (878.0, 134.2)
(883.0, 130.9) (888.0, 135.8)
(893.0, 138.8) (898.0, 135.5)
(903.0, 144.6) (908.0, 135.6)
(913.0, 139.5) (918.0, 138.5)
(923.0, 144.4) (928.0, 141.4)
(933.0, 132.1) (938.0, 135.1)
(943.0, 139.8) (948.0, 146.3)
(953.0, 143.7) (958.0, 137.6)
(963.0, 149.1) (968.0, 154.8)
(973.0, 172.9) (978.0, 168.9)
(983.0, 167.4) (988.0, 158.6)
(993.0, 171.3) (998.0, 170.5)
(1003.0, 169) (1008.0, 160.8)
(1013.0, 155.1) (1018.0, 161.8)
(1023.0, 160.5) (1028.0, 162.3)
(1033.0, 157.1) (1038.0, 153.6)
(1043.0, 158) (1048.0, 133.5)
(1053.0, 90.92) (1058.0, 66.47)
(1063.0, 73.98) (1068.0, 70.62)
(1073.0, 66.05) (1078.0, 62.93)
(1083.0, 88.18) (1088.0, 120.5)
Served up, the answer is -1.7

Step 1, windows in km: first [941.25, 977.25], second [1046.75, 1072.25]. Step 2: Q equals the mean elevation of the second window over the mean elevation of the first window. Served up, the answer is 0.55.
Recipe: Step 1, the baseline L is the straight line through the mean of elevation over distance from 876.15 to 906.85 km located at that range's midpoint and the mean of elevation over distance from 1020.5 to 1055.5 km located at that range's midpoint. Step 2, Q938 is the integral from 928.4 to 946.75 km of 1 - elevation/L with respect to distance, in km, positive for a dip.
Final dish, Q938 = 0.3 km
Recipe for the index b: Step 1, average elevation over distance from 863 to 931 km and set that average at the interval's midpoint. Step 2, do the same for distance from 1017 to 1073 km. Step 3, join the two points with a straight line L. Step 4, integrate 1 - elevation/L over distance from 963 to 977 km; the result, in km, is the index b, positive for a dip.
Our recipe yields -3.5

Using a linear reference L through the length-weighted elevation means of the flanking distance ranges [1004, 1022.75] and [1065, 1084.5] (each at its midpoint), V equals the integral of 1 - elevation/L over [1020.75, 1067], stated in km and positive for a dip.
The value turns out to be -3.16 km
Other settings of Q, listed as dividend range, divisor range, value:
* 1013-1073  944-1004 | 0.79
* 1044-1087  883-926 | 0.62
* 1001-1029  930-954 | 1.16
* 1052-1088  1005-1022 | 0.48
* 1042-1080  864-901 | 0.66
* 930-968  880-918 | 1.03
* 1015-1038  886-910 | 1.15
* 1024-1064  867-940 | 0.93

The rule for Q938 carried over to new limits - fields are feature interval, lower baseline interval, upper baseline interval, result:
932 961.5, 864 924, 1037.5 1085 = -4.0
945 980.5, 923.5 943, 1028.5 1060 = -4.6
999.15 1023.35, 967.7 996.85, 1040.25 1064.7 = -3.5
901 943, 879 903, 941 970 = 0.5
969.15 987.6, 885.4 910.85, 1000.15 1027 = -1.5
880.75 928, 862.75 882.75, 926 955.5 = -1.0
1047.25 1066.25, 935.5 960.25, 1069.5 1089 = 1.1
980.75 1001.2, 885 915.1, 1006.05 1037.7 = -1.7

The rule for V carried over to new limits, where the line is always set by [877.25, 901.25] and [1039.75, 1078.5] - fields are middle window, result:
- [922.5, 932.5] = -1.2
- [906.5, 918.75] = -0.8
